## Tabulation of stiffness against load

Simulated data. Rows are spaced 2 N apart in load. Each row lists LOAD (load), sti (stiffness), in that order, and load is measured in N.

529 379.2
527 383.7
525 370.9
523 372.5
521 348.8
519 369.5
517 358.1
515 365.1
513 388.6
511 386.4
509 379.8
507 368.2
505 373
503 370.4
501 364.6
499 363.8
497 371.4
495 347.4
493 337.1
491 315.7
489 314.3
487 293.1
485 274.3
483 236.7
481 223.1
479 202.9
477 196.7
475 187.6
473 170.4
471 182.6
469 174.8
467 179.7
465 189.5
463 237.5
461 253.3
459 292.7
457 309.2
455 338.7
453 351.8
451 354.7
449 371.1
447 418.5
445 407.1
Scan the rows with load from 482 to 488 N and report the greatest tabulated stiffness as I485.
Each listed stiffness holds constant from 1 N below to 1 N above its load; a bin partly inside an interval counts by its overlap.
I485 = 293.1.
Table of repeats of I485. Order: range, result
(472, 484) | 236.7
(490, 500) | 371.4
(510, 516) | 388.6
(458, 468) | 292.7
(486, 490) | 314.3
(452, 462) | 351.8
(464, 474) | 189.5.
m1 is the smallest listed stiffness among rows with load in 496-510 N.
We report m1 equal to 363.8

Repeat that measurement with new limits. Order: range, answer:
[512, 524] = 348.8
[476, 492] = 196.7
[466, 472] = 174.8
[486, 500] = 293.1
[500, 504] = 364.6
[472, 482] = 170.4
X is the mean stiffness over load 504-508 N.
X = 371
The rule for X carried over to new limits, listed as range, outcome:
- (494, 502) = 362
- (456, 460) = 301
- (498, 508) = 368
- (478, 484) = 221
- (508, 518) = 376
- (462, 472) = 193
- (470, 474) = 176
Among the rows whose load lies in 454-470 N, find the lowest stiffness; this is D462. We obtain 174.8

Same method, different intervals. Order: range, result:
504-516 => 365.1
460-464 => 237.5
